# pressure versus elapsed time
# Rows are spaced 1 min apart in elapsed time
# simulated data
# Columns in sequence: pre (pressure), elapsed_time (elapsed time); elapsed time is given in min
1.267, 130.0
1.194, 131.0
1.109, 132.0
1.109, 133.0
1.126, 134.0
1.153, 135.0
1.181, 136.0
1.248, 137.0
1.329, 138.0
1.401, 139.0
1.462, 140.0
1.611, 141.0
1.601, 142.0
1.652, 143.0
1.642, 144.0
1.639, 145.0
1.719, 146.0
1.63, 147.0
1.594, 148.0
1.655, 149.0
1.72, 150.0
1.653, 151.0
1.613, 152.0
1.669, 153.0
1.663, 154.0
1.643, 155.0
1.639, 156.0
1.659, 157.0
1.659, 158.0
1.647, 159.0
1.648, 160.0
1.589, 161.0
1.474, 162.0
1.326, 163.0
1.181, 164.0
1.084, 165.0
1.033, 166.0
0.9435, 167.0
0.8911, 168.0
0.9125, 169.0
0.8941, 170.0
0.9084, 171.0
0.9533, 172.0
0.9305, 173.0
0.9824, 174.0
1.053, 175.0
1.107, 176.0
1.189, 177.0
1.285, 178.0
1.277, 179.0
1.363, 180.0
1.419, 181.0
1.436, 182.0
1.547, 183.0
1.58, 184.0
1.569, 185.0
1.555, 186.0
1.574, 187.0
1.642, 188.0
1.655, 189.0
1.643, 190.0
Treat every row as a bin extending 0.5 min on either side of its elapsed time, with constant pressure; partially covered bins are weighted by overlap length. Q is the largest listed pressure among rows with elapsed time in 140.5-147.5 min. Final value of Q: 1.719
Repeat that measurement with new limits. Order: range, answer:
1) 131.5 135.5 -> 1.153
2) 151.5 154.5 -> 1.669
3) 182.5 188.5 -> 1.642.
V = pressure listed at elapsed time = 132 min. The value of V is 1.109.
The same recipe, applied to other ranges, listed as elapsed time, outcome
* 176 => 1.107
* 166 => 1.033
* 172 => 0.9533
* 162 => 1.474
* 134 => 1.126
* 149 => 1.655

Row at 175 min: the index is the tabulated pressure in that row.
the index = 1.053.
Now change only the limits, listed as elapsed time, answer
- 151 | 1.653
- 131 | 1.194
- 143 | 1.652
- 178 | 1.285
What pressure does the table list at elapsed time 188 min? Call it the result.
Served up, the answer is 1.642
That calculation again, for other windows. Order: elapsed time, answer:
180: 1.363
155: 1.643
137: 1.248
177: 1.189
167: 0.9435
